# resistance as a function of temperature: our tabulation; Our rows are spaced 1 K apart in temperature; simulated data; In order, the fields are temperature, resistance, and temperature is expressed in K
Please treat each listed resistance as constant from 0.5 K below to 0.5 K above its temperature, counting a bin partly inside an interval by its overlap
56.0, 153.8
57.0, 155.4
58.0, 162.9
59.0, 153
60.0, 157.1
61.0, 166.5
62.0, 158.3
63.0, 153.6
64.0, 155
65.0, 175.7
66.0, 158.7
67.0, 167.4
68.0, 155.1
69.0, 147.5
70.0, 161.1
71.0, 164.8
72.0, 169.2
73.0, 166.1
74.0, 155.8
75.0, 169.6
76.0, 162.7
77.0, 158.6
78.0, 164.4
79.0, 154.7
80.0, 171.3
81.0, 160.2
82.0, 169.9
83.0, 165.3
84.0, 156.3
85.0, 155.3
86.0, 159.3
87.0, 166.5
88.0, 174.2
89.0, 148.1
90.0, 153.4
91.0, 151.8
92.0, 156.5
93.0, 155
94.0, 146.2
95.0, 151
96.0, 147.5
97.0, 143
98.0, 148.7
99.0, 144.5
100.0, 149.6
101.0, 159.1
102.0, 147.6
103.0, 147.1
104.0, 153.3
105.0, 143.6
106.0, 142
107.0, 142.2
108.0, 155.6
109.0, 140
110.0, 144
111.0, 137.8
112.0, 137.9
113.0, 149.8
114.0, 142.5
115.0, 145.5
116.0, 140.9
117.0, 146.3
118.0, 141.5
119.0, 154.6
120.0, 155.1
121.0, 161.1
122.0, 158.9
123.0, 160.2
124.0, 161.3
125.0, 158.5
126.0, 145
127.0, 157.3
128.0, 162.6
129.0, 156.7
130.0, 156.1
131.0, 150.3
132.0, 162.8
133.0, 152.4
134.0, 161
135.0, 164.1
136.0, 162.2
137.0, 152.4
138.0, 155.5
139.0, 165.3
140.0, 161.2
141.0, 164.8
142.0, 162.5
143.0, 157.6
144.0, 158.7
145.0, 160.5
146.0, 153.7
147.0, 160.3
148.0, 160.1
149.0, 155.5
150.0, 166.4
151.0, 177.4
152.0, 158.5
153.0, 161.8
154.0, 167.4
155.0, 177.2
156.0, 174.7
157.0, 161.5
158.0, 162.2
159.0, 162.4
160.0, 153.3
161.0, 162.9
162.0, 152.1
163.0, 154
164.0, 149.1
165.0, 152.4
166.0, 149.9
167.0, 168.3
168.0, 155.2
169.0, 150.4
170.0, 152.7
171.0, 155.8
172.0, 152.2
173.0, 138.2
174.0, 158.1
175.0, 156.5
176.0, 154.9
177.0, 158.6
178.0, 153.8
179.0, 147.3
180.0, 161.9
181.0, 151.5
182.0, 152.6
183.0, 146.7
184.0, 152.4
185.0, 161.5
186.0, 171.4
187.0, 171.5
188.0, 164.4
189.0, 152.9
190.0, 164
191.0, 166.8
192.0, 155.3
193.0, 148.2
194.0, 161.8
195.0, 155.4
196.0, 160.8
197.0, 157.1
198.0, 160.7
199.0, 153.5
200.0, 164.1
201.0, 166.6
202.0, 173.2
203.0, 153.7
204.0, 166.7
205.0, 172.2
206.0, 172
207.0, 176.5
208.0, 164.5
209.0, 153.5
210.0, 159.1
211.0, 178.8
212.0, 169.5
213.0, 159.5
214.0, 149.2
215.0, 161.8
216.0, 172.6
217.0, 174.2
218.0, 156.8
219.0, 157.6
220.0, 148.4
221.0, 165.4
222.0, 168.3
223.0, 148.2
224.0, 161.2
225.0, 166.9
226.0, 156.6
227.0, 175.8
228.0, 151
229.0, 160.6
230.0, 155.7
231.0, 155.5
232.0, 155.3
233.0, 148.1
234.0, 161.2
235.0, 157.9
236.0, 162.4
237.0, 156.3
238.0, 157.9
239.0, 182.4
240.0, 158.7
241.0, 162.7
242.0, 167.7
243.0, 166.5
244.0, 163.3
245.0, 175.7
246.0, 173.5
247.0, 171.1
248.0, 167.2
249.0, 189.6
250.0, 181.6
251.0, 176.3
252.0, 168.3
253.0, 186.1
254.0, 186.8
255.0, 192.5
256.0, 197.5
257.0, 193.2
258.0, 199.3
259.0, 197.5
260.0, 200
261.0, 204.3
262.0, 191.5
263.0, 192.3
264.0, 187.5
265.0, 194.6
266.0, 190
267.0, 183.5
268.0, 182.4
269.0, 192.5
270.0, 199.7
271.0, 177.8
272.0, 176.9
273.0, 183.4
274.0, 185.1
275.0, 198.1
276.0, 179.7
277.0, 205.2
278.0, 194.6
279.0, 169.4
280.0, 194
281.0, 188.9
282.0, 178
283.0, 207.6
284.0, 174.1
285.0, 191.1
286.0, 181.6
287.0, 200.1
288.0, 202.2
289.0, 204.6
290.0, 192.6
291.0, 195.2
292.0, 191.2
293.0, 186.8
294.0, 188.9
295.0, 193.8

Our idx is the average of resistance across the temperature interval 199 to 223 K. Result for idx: 164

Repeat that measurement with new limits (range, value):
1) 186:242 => 162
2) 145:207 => 159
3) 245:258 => 182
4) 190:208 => 163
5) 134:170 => 160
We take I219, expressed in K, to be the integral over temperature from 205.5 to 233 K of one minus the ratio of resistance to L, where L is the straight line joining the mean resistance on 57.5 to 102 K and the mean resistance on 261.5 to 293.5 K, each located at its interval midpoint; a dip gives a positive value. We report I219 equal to 2.8 K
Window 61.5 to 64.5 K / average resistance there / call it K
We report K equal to 156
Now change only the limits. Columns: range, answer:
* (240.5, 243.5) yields 166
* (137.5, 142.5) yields 162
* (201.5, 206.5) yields 168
